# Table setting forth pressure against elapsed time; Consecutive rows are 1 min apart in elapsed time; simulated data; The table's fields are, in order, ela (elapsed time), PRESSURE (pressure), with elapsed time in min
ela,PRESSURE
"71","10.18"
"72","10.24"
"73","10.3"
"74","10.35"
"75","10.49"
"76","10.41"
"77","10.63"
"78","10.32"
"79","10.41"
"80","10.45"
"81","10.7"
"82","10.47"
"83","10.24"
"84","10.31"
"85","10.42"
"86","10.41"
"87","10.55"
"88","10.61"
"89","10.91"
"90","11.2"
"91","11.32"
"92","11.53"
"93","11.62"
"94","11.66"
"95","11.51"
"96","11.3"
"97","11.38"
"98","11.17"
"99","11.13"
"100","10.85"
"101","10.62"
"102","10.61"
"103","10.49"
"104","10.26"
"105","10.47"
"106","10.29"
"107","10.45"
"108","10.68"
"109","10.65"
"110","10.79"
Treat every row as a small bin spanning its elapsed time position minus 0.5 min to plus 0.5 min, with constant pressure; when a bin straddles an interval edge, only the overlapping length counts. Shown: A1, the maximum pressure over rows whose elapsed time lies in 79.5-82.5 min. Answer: 10.7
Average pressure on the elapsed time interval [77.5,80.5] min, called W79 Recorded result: 10.4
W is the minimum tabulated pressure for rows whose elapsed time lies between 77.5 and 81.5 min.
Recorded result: 10.32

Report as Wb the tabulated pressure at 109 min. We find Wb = 10.65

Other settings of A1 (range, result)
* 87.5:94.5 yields 11.66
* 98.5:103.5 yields 11.13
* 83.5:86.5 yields 10.42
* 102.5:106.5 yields 10.49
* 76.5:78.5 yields 10.63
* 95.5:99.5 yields 11.38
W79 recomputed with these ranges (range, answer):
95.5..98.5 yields 11.3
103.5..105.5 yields 10.4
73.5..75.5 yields 10.4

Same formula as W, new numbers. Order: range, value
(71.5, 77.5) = 10.24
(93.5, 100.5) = 10.85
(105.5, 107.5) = 10.29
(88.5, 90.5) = 10.91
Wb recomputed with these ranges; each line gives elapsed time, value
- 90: 11.2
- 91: 11.32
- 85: 10.42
